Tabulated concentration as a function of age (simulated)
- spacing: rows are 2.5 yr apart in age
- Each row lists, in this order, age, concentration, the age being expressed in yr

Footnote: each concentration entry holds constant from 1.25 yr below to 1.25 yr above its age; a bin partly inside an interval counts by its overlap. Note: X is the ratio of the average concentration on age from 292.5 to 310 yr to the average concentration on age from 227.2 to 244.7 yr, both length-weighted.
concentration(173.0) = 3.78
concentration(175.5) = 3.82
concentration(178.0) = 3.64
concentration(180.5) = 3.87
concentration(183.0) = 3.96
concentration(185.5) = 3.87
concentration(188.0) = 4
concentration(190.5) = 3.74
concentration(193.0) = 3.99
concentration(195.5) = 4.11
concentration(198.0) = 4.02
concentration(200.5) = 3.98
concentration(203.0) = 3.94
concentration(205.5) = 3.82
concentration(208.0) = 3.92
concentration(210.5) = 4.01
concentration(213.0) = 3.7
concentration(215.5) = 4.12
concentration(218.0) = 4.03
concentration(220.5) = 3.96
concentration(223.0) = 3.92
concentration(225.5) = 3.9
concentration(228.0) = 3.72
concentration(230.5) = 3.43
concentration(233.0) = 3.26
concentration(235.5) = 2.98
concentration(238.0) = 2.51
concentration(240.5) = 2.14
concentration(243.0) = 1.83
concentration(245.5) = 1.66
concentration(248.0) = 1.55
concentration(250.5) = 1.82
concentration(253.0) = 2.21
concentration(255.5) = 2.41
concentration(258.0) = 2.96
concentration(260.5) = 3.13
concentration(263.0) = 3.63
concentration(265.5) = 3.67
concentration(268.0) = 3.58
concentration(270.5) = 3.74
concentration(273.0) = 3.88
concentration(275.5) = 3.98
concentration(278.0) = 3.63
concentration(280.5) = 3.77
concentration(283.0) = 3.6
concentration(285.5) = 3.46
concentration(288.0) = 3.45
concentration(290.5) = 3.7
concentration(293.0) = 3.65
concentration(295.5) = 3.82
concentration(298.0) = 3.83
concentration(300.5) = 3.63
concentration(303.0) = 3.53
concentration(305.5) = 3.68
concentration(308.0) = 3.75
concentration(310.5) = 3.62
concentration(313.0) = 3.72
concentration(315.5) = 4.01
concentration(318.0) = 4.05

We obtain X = 1.33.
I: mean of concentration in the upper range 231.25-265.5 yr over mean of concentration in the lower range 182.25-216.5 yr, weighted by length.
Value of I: 0.64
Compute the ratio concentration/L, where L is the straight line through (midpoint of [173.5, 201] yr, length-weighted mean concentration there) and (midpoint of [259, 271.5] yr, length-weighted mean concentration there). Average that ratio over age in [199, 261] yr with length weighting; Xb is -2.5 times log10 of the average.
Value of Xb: 0.18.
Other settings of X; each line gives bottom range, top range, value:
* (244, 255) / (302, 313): 1.97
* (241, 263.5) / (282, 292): 1.54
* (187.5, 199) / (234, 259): 0.56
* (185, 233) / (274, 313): 0.95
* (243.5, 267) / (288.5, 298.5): 1.46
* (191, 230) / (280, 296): 0.92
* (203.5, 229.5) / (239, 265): 0.61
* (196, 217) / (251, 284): 0.85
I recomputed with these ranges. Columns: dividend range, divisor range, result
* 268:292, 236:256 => 1.81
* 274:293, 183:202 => 0.92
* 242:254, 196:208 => 0.46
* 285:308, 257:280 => 1.02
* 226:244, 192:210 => 0.73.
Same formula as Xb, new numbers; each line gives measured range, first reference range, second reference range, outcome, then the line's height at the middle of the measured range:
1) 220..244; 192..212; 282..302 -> 0.22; 3.86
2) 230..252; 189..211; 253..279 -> 0.49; 3.61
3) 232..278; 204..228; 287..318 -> 0.32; 3.83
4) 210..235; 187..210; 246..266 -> -0.12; 3.38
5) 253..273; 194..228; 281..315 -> 0.16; 3.78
